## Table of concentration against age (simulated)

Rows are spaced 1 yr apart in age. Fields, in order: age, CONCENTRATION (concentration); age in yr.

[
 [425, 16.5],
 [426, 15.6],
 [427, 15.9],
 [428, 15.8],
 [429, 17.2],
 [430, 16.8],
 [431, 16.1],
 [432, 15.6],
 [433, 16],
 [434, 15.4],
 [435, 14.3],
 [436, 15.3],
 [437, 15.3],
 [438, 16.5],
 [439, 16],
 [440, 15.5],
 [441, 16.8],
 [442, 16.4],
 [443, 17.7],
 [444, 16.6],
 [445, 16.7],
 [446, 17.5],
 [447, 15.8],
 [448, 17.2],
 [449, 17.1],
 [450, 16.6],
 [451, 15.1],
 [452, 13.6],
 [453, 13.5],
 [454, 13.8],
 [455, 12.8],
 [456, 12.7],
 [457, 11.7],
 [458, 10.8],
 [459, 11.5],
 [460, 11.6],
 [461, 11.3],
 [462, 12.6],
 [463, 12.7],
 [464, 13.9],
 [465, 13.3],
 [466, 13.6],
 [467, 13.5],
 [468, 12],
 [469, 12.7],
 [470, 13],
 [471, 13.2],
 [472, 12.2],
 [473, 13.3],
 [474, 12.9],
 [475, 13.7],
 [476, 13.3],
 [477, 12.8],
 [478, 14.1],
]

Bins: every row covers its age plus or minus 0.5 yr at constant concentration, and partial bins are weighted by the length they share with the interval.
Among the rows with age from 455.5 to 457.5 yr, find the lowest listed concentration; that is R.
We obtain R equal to 11.7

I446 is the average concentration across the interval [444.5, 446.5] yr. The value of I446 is 17.1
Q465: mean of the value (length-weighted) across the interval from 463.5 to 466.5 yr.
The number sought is 13.6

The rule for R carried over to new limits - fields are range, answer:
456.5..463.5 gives 10.8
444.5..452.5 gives 13.6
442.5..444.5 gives 16.6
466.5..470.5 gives 12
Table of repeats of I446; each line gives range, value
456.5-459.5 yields 11.3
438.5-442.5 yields 16.2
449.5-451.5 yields 15.9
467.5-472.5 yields 12.6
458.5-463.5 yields 11.9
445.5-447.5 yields 16.6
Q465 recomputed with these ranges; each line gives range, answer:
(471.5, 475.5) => 13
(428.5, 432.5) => 16.4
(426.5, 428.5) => 15.9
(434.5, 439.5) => 15.5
